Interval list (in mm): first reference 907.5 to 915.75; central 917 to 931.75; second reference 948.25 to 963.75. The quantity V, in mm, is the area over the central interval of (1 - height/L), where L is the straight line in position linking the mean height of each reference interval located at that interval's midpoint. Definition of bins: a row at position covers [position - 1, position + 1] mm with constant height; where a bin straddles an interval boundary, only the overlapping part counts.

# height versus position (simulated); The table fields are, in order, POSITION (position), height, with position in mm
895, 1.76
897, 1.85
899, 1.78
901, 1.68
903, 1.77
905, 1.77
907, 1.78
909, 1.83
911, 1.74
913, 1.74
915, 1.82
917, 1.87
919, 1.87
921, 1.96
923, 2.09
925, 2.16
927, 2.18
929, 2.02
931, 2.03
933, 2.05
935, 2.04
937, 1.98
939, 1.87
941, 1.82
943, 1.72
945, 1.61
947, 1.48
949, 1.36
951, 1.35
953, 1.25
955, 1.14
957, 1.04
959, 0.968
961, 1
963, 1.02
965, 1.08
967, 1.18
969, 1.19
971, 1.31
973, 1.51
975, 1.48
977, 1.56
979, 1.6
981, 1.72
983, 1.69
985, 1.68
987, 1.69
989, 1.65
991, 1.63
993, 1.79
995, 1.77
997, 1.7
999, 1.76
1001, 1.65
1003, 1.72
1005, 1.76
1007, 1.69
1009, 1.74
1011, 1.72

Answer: -4.1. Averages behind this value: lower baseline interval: 1.78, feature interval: 2.03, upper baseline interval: 1.14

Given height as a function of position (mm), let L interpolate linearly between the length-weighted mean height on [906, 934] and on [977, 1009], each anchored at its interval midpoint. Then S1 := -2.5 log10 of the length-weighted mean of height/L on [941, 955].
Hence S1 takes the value 0.252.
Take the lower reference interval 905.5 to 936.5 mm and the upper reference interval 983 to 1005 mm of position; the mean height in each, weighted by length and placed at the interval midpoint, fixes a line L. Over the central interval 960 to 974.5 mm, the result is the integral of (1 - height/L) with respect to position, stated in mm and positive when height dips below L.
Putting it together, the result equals 4.8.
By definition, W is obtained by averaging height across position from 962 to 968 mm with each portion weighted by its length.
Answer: 1.09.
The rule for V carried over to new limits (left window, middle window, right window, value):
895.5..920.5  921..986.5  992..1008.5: 7.03 mm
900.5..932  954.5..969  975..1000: 5.69 mm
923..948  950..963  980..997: 5.09 mm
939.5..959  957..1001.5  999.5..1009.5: 3.13 mm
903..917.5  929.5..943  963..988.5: -2.36 mm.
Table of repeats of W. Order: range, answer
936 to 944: 1.85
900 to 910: 1.77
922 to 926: 2.12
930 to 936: 2.04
